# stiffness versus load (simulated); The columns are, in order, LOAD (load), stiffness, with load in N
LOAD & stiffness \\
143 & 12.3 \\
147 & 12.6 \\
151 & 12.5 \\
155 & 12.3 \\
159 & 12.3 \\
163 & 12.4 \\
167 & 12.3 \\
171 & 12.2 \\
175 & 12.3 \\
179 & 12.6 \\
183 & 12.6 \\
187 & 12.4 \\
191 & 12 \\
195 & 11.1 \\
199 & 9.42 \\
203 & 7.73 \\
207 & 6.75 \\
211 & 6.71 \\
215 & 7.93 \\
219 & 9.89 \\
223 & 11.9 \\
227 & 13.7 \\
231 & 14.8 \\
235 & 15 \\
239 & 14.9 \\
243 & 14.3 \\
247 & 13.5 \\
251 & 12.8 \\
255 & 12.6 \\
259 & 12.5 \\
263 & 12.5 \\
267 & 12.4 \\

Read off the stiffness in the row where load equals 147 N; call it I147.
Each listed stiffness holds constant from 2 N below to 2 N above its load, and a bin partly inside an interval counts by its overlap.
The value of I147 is 12.6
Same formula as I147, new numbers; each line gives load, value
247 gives 13.5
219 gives 9.89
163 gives 12.4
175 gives 12.3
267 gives 12.4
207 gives 6.75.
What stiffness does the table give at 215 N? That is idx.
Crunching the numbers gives 7.93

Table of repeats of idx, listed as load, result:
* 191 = 12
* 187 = 12.4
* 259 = 12.5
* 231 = 14.8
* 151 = 12.5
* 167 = 12.3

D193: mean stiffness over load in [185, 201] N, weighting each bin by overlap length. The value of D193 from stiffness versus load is 11.2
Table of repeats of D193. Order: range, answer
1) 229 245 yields 14.8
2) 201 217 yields 7.28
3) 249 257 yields 12.7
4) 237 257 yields 13.6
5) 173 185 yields 12.5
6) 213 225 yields 9.91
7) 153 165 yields 12.3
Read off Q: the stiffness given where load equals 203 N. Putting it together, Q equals 7.73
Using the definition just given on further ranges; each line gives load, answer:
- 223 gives 11.9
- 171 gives 12.2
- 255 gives 12.6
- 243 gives 14.3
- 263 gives 12.5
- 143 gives 12.3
